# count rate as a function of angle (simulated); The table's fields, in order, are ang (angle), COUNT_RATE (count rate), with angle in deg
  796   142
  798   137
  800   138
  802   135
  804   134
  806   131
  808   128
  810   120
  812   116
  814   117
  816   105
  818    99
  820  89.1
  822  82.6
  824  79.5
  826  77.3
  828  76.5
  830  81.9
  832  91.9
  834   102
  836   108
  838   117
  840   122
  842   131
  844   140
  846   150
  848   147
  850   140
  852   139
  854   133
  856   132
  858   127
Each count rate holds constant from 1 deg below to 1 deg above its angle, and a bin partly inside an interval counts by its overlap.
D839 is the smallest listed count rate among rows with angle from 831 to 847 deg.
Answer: 91.9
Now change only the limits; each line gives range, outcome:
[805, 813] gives 116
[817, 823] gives 82.6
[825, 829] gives 76.5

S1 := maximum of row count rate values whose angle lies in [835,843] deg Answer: 131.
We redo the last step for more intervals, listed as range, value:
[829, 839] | 117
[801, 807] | 135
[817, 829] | 99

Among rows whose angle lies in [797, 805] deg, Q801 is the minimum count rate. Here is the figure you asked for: 134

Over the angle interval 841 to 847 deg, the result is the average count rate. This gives 140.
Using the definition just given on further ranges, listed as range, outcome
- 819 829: 81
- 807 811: 124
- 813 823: 98.5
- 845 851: 146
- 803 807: 132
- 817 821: 94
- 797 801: 138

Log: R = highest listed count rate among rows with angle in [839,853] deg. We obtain 150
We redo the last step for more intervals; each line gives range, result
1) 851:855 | 139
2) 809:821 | 120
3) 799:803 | 138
